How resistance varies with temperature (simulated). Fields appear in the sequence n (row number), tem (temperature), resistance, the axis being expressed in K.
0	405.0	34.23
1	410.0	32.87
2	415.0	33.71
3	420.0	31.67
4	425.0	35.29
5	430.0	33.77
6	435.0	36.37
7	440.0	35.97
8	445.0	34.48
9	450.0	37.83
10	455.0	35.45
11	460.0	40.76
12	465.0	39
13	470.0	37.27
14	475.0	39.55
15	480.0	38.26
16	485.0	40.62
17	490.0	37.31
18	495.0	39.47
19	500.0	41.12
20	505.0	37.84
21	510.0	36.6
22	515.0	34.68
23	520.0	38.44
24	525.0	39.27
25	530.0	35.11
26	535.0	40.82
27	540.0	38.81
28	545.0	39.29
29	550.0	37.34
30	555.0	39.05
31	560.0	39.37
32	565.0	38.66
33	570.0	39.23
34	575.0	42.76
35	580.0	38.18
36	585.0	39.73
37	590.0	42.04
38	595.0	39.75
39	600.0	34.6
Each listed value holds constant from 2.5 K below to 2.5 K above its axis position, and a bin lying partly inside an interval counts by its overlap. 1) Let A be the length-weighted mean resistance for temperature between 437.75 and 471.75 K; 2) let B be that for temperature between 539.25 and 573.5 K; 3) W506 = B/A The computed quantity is 1.04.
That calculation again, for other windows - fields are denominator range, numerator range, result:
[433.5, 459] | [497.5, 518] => 1.04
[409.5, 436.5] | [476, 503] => 1.16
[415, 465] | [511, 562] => 1.07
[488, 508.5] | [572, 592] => 1.04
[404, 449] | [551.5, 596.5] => 1.16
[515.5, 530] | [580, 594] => 1.07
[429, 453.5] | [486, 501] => 1.10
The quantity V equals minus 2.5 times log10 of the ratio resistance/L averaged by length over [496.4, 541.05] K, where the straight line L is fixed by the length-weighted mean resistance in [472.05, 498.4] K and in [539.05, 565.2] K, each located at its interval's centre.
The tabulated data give 0.02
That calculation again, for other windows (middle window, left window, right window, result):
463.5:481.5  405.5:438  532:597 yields -0.07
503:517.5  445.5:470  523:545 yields 0.06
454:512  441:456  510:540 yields -0.06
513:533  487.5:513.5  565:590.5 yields 0.05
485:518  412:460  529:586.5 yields -0.02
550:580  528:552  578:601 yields -0.02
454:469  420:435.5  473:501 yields -0.04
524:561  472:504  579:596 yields 0.03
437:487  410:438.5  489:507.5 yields -0.04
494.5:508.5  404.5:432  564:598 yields -0.07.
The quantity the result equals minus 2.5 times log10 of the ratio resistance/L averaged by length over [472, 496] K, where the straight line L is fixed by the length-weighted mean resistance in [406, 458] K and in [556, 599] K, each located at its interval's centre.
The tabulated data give -0.07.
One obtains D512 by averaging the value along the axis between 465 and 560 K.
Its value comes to 38.4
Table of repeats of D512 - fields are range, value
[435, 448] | 35.5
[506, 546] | 37.8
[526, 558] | 38.5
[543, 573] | 38.9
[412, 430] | 33.6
